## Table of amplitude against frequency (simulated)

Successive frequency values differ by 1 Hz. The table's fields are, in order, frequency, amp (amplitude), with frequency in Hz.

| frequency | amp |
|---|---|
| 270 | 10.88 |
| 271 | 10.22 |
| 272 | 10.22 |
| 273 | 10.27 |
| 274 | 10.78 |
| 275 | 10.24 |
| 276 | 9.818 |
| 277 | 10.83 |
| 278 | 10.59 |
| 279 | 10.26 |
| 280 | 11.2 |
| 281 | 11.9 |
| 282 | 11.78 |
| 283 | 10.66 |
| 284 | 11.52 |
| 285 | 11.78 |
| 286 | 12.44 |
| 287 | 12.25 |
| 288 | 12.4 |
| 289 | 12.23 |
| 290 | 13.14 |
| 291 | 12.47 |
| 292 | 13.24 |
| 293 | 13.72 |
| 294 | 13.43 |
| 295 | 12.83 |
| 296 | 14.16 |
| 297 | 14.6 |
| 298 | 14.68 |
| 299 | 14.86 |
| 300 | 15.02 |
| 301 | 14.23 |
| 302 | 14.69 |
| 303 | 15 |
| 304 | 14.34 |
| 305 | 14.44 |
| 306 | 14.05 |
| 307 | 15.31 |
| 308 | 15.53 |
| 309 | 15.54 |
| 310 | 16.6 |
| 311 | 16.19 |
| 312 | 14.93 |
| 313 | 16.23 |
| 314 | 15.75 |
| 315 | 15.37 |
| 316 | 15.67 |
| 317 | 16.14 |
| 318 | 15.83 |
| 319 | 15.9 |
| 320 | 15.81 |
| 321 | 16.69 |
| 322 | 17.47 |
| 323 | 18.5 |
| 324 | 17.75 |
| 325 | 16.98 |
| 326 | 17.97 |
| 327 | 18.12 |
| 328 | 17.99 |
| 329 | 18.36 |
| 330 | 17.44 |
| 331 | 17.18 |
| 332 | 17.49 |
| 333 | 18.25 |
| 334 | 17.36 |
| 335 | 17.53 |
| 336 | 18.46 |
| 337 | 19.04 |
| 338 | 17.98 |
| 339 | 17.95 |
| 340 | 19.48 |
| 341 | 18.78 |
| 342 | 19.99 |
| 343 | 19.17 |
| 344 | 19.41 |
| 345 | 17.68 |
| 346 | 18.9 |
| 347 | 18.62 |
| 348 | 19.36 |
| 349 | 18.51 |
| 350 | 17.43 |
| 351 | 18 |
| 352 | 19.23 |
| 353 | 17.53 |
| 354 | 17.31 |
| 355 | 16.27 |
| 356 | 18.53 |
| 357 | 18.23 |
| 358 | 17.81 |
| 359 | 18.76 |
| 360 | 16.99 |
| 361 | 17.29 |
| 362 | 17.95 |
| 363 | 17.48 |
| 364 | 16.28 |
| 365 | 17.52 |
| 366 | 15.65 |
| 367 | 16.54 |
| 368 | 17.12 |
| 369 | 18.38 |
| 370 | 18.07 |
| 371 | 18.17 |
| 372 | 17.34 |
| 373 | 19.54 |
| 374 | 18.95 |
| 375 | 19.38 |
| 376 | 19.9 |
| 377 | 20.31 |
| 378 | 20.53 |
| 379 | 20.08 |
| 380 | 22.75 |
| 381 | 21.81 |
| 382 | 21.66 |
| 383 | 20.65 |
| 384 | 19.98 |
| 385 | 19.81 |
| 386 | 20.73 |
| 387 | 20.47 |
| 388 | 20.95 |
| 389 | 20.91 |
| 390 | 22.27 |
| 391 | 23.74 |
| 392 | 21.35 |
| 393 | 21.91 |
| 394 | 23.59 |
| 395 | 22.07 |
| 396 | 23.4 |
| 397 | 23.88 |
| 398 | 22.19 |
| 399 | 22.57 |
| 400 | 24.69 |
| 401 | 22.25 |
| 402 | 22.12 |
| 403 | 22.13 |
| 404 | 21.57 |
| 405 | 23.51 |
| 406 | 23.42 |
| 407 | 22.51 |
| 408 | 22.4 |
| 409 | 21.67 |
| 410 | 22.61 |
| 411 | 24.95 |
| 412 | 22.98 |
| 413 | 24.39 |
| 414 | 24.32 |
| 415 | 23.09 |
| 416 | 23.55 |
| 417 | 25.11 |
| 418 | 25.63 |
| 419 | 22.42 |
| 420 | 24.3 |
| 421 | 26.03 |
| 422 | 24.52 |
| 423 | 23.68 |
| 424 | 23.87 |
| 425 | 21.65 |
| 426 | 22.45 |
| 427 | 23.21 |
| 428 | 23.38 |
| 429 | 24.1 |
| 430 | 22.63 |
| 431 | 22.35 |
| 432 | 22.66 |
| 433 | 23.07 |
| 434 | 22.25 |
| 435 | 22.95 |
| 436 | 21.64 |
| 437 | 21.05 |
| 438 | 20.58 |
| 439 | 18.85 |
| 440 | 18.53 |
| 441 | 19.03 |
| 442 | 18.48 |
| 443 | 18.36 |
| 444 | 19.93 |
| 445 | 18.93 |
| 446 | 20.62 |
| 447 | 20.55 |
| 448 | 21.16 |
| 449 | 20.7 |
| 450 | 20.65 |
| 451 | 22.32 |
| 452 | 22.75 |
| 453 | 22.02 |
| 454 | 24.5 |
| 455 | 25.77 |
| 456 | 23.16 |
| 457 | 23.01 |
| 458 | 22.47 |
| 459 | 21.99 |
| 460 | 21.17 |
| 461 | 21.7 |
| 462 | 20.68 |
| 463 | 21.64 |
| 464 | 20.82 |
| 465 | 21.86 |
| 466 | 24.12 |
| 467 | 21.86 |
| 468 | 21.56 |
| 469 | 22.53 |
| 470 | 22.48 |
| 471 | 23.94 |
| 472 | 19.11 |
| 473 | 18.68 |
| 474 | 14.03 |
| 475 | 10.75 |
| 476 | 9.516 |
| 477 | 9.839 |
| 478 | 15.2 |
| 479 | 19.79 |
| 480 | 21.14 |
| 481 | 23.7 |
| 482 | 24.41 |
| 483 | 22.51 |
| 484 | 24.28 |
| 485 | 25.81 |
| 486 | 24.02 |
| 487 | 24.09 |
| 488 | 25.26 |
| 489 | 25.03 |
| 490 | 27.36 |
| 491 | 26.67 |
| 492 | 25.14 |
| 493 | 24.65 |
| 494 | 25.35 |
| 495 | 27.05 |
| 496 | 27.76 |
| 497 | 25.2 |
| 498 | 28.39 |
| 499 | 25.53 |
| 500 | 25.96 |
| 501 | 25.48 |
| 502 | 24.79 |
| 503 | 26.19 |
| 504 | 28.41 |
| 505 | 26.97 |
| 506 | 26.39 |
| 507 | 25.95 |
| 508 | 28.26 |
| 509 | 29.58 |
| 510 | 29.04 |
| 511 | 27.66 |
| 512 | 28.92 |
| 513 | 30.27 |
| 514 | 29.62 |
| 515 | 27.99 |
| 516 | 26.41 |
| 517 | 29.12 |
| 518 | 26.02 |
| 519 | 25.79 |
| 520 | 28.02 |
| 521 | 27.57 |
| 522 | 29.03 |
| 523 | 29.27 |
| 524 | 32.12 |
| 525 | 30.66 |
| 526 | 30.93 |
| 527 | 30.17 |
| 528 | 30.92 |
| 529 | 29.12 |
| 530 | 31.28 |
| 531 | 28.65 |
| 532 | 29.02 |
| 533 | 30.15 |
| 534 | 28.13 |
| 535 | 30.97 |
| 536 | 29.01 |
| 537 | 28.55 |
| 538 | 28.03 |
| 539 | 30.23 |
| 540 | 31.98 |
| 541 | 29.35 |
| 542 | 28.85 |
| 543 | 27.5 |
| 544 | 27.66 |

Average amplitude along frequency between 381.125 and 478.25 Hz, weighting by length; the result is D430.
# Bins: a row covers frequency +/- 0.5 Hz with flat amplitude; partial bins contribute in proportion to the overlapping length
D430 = 21.7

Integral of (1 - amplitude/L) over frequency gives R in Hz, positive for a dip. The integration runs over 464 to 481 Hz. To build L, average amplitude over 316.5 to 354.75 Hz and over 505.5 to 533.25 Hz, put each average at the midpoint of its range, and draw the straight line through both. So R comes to 4.8 Hz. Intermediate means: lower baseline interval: 17.9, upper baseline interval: 28.8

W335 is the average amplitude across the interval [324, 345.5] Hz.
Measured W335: 18.2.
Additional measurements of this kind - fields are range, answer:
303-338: 16.6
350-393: 19.1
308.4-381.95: 17.9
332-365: 18.2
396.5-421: 23.3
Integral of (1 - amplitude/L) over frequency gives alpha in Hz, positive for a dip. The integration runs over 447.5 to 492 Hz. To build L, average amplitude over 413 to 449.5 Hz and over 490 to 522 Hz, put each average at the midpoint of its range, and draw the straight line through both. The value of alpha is 5.67 Hz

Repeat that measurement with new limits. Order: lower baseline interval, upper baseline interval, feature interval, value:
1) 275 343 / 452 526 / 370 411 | -4.6 Hz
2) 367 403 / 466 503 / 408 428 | -2.1 Hz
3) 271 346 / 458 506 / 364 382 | -1.0 Hz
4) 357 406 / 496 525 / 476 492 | 2.4 Hz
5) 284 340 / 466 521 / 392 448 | -4.6 Hz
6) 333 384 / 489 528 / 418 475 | 5.0 Hz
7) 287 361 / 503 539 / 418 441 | 0.5 Hz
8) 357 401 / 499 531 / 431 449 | 2.4 Hz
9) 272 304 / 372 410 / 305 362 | -3.3 Hz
